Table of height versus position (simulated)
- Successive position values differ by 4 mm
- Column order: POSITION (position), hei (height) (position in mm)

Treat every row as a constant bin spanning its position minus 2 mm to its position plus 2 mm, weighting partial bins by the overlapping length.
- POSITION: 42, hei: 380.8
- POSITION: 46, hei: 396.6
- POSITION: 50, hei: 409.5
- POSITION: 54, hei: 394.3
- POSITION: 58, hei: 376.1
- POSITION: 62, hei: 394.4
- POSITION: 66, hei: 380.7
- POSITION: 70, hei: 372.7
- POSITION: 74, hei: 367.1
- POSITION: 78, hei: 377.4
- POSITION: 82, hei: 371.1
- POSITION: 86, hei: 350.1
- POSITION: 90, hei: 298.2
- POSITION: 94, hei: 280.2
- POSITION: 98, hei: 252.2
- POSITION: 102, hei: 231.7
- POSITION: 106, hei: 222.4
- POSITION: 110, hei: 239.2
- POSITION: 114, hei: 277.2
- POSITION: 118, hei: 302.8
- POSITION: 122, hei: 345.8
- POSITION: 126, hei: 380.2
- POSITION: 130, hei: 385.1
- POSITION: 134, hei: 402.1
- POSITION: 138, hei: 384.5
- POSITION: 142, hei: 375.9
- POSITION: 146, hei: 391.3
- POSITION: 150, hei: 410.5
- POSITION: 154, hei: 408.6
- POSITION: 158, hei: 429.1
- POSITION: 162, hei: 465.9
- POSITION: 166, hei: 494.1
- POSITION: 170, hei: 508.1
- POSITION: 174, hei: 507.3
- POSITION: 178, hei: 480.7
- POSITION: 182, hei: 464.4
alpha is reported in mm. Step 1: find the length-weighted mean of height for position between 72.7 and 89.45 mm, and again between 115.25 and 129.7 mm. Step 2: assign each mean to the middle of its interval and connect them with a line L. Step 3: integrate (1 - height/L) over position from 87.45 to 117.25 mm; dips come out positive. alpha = 7.7 mm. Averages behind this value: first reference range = 360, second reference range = 344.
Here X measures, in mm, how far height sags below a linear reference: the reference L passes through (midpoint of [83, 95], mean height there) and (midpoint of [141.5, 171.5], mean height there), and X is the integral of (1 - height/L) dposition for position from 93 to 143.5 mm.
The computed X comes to 7.90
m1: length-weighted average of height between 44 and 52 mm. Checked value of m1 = 403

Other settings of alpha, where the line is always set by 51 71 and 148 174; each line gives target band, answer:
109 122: 4.22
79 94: 2.57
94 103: 3.51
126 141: 1.68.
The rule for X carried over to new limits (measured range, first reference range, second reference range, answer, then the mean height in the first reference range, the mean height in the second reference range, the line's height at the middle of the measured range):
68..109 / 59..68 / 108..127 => 4.7 mm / 386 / 305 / 349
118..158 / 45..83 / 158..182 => 6.1 mm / 384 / 484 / 454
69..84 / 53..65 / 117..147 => 0.5 mm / 387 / 373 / 384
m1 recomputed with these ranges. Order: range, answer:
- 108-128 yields 309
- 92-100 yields 266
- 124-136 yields 389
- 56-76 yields 378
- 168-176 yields 508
